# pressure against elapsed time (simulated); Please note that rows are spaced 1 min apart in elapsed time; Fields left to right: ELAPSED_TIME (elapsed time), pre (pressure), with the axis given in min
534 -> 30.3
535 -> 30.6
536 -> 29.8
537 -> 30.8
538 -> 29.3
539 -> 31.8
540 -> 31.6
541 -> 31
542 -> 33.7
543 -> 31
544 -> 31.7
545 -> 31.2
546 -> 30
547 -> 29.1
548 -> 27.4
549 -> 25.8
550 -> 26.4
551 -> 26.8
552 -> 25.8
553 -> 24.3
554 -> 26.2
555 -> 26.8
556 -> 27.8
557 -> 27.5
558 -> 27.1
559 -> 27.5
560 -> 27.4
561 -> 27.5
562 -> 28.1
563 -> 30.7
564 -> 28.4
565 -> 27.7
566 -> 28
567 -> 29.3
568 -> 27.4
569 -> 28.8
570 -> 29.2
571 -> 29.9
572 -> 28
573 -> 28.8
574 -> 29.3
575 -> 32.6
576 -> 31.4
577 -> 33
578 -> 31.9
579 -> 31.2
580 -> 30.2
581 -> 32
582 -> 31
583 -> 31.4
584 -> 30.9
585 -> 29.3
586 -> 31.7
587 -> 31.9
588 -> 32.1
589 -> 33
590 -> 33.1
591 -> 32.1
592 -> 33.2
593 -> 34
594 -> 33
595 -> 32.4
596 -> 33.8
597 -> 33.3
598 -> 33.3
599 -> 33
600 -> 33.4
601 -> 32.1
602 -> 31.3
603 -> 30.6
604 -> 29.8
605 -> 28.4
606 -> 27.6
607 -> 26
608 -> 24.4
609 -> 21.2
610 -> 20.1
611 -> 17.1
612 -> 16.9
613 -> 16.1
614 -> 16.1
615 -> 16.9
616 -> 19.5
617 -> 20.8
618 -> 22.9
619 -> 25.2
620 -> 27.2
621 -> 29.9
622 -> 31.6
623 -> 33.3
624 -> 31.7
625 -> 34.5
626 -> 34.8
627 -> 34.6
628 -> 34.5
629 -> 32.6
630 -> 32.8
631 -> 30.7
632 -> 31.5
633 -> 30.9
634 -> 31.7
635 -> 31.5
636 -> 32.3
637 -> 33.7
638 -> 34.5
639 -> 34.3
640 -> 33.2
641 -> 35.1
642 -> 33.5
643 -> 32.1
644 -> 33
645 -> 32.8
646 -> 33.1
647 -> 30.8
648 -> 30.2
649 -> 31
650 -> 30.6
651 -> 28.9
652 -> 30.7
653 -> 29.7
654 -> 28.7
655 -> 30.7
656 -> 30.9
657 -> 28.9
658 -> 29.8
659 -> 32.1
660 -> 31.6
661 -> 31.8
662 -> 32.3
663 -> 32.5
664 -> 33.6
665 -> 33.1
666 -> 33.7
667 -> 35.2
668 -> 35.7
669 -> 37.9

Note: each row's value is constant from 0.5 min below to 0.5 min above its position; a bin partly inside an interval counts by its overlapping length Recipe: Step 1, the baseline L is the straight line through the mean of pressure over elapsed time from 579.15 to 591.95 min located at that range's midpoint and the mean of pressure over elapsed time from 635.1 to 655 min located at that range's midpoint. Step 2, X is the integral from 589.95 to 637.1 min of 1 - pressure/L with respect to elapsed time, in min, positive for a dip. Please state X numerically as 4.4 min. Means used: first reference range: 31.6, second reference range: 32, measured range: 28.8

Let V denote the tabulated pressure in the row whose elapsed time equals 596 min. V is 33.8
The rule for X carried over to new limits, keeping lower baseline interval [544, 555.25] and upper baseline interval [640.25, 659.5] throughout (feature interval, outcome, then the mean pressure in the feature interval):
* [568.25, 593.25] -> -2.2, 31.1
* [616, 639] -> -0.4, 30.9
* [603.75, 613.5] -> 2.3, 22.6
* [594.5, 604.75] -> -1.0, 32.2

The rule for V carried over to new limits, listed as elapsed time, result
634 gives 31.7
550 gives 26.4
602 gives 31.3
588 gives 32.1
